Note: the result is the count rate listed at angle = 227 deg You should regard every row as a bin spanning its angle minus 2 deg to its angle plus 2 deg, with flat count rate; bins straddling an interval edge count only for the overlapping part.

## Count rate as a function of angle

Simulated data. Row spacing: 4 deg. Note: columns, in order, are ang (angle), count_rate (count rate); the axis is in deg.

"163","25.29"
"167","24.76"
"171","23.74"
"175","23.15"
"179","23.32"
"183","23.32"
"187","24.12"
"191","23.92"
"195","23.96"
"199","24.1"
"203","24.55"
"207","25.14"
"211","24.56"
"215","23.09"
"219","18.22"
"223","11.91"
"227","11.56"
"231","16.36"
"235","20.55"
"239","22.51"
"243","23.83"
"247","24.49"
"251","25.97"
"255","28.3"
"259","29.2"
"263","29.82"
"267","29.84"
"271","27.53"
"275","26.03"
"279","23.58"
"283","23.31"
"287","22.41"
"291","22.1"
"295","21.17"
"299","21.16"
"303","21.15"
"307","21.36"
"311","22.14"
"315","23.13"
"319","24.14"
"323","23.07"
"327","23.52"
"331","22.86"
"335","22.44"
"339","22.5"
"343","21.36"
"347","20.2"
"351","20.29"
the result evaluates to 11.56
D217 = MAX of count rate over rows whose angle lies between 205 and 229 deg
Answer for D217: 25.14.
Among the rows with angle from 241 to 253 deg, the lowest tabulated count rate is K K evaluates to 23.83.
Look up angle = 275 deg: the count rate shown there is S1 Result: 26.03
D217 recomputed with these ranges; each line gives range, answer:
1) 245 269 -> 29.84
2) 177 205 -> 24.55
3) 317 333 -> 24.14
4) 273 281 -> 26.03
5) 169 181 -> 23.74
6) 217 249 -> 24.49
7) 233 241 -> 22.51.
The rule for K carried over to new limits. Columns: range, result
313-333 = 22.86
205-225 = 11.91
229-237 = 16.36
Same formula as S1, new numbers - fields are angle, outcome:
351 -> 20.29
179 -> 23.32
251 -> 25.97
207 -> 25.14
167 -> 24.76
